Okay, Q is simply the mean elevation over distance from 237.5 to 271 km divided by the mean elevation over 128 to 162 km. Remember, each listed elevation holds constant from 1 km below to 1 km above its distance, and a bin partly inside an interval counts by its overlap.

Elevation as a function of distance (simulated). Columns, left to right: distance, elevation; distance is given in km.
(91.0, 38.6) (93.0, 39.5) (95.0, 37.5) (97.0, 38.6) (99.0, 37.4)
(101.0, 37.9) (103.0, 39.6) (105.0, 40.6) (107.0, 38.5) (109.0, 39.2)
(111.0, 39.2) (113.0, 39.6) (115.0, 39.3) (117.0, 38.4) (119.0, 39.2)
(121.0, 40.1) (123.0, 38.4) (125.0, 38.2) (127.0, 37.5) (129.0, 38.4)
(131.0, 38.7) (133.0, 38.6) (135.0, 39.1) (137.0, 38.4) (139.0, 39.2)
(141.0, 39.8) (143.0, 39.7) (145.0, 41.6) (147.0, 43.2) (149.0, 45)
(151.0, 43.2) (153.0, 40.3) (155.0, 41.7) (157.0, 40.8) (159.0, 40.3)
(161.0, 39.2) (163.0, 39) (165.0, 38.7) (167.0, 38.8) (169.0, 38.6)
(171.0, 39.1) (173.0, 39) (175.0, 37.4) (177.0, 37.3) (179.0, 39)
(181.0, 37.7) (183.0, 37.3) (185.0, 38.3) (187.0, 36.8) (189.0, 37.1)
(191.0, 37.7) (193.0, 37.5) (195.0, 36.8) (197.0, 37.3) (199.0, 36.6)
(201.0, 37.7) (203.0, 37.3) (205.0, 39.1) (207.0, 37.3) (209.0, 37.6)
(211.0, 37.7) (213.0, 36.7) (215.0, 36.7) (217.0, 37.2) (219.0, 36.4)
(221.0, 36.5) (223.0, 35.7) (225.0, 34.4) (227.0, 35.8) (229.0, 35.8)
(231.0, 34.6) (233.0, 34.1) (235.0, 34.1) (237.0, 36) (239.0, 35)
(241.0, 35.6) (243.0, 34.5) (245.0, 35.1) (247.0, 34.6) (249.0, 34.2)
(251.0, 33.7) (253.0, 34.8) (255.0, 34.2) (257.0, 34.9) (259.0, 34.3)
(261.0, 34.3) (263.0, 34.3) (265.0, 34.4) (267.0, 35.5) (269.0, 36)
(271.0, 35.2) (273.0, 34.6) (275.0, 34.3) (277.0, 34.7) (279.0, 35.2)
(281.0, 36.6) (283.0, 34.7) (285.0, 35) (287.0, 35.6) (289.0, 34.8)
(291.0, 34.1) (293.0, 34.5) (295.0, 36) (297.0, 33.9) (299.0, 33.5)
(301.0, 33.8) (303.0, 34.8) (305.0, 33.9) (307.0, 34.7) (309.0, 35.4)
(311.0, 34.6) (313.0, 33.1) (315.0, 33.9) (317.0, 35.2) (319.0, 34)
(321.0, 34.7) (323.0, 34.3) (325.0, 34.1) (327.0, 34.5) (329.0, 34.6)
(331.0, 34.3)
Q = 0.86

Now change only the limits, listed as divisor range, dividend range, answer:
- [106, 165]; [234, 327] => 0.87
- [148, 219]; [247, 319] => 0.90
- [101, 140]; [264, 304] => 0.90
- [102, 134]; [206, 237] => 0.92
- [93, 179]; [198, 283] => 0.90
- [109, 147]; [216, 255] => 0.90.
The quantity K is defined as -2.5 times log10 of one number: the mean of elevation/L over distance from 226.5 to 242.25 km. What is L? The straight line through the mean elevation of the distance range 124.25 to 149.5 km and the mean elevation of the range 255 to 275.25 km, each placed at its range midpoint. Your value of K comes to 0.03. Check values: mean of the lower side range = 39.7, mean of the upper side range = 34.8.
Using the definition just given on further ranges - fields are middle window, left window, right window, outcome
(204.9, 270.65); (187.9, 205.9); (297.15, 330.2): 0.03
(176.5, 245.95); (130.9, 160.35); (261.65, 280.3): 0.03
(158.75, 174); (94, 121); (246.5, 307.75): -0.05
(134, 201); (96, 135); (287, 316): -0.04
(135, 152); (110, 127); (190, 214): -0.07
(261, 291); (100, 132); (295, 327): 0.00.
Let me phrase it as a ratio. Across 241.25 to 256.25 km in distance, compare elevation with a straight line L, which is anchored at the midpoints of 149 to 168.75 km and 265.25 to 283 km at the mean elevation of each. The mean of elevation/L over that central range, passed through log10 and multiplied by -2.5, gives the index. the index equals 0.06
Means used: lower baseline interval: 40.4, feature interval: 34.5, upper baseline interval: 35.2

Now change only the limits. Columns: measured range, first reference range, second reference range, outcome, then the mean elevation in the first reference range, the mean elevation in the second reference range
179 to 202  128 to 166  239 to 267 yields 0.015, 40.3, 34.6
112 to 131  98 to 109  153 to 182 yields 0.003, 38.8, 39.1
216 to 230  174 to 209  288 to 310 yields 0.020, 37.5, 34.5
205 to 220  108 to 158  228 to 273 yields -0.023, 39.9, 34.8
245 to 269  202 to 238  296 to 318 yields 0.026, 36.3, 34.3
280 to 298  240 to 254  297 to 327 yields -0.019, 34.6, 34.3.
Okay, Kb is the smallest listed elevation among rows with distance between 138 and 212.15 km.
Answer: 36.6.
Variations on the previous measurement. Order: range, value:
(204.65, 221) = 36.4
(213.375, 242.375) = 34.1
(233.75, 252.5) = 33.7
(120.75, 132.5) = 37.5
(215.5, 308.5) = 33.5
